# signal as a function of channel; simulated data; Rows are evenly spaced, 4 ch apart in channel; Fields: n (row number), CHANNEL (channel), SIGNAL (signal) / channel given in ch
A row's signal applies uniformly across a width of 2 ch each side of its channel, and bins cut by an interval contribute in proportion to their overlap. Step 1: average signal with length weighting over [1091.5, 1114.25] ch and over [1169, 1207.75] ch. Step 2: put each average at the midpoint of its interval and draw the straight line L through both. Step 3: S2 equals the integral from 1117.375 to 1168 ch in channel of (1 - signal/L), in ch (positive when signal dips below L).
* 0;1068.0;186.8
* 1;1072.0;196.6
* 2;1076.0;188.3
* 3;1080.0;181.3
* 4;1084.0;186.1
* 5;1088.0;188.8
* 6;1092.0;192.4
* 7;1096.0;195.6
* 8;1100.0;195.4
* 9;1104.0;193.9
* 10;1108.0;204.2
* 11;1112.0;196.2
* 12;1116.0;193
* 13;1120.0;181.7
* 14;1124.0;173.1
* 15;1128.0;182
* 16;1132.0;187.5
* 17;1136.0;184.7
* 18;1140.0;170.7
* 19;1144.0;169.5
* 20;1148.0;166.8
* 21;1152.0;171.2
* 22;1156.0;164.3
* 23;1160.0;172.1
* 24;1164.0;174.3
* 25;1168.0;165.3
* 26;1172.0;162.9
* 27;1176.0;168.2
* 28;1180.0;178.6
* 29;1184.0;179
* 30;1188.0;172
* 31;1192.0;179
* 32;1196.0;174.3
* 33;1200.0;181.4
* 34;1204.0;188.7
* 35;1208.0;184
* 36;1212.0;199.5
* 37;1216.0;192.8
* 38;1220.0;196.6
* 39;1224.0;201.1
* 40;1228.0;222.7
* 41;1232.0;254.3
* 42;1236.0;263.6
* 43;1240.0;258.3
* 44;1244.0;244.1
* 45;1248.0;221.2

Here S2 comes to 3.3 ch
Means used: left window 197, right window 176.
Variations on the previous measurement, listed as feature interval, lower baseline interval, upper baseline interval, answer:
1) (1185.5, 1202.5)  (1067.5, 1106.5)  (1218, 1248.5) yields 3.4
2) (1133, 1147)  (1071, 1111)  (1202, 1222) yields 1.2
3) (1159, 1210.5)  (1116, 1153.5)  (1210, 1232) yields 5.0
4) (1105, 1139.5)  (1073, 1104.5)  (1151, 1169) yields -1.3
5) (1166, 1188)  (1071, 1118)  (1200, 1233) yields 3.1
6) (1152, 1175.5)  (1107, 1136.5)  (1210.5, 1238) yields 3.8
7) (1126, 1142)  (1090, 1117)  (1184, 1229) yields 1.0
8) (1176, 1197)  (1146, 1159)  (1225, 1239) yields 2.6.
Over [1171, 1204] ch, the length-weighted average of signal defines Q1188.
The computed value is 176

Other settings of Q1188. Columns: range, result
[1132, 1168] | 172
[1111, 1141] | 184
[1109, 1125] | 188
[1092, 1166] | 182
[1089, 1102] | 194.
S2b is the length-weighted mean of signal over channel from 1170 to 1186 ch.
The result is 172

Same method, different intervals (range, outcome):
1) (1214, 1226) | 197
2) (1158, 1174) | 169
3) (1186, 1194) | 176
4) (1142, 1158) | 168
